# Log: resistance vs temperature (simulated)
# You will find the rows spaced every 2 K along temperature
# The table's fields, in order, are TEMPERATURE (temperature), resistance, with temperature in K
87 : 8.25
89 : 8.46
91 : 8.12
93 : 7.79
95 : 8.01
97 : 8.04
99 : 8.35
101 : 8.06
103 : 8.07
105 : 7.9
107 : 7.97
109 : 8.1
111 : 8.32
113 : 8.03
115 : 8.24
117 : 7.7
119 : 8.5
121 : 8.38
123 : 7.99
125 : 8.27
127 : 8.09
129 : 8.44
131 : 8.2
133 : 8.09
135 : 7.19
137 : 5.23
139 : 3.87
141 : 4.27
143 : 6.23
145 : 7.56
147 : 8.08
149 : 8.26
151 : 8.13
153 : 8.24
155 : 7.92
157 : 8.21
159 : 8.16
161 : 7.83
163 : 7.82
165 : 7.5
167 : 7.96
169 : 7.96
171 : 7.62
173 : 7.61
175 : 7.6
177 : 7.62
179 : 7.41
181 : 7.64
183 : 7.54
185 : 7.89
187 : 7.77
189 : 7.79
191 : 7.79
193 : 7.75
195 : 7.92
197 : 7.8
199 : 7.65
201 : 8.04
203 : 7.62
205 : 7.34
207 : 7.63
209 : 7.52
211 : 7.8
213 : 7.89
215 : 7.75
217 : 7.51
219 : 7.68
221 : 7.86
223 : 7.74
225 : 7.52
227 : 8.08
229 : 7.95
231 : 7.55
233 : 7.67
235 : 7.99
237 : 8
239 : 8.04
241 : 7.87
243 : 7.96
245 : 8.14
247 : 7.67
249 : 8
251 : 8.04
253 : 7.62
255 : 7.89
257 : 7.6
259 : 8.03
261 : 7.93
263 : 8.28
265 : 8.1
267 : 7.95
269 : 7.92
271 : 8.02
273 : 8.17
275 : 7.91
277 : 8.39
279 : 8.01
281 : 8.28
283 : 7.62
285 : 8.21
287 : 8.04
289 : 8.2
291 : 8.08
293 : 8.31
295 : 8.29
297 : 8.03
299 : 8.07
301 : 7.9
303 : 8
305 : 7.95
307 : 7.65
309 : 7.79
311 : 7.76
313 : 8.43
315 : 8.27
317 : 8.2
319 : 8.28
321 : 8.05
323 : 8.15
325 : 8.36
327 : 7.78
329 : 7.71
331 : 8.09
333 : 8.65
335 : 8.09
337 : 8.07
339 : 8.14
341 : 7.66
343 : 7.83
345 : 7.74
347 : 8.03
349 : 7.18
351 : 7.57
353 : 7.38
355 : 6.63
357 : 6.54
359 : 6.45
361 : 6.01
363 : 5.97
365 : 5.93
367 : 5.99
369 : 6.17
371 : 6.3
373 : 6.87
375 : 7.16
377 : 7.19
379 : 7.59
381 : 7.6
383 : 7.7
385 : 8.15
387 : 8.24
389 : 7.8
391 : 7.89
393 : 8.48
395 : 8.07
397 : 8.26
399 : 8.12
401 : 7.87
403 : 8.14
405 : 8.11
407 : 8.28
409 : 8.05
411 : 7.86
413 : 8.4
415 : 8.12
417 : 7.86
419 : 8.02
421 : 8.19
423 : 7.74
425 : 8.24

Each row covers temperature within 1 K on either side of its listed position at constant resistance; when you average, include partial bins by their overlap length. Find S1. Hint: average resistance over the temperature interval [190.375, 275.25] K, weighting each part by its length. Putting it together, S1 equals 7.84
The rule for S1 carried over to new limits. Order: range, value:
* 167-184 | 7.64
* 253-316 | 8.03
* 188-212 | 7.72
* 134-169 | 7.23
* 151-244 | 7.79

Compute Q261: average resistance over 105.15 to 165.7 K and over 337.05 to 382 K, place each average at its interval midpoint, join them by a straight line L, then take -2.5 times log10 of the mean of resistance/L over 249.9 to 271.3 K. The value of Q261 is -0.093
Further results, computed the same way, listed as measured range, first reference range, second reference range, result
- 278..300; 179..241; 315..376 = -0.08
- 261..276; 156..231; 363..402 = -0.06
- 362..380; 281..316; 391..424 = 0.22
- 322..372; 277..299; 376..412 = 0.10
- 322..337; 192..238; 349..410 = -0.09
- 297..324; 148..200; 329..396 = -0.08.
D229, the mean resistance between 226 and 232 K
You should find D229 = 7.86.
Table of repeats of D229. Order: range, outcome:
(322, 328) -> 8.1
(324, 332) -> 7.98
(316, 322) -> 8.18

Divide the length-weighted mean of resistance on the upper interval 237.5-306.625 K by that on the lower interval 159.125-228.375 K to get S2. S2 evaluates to 1.04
